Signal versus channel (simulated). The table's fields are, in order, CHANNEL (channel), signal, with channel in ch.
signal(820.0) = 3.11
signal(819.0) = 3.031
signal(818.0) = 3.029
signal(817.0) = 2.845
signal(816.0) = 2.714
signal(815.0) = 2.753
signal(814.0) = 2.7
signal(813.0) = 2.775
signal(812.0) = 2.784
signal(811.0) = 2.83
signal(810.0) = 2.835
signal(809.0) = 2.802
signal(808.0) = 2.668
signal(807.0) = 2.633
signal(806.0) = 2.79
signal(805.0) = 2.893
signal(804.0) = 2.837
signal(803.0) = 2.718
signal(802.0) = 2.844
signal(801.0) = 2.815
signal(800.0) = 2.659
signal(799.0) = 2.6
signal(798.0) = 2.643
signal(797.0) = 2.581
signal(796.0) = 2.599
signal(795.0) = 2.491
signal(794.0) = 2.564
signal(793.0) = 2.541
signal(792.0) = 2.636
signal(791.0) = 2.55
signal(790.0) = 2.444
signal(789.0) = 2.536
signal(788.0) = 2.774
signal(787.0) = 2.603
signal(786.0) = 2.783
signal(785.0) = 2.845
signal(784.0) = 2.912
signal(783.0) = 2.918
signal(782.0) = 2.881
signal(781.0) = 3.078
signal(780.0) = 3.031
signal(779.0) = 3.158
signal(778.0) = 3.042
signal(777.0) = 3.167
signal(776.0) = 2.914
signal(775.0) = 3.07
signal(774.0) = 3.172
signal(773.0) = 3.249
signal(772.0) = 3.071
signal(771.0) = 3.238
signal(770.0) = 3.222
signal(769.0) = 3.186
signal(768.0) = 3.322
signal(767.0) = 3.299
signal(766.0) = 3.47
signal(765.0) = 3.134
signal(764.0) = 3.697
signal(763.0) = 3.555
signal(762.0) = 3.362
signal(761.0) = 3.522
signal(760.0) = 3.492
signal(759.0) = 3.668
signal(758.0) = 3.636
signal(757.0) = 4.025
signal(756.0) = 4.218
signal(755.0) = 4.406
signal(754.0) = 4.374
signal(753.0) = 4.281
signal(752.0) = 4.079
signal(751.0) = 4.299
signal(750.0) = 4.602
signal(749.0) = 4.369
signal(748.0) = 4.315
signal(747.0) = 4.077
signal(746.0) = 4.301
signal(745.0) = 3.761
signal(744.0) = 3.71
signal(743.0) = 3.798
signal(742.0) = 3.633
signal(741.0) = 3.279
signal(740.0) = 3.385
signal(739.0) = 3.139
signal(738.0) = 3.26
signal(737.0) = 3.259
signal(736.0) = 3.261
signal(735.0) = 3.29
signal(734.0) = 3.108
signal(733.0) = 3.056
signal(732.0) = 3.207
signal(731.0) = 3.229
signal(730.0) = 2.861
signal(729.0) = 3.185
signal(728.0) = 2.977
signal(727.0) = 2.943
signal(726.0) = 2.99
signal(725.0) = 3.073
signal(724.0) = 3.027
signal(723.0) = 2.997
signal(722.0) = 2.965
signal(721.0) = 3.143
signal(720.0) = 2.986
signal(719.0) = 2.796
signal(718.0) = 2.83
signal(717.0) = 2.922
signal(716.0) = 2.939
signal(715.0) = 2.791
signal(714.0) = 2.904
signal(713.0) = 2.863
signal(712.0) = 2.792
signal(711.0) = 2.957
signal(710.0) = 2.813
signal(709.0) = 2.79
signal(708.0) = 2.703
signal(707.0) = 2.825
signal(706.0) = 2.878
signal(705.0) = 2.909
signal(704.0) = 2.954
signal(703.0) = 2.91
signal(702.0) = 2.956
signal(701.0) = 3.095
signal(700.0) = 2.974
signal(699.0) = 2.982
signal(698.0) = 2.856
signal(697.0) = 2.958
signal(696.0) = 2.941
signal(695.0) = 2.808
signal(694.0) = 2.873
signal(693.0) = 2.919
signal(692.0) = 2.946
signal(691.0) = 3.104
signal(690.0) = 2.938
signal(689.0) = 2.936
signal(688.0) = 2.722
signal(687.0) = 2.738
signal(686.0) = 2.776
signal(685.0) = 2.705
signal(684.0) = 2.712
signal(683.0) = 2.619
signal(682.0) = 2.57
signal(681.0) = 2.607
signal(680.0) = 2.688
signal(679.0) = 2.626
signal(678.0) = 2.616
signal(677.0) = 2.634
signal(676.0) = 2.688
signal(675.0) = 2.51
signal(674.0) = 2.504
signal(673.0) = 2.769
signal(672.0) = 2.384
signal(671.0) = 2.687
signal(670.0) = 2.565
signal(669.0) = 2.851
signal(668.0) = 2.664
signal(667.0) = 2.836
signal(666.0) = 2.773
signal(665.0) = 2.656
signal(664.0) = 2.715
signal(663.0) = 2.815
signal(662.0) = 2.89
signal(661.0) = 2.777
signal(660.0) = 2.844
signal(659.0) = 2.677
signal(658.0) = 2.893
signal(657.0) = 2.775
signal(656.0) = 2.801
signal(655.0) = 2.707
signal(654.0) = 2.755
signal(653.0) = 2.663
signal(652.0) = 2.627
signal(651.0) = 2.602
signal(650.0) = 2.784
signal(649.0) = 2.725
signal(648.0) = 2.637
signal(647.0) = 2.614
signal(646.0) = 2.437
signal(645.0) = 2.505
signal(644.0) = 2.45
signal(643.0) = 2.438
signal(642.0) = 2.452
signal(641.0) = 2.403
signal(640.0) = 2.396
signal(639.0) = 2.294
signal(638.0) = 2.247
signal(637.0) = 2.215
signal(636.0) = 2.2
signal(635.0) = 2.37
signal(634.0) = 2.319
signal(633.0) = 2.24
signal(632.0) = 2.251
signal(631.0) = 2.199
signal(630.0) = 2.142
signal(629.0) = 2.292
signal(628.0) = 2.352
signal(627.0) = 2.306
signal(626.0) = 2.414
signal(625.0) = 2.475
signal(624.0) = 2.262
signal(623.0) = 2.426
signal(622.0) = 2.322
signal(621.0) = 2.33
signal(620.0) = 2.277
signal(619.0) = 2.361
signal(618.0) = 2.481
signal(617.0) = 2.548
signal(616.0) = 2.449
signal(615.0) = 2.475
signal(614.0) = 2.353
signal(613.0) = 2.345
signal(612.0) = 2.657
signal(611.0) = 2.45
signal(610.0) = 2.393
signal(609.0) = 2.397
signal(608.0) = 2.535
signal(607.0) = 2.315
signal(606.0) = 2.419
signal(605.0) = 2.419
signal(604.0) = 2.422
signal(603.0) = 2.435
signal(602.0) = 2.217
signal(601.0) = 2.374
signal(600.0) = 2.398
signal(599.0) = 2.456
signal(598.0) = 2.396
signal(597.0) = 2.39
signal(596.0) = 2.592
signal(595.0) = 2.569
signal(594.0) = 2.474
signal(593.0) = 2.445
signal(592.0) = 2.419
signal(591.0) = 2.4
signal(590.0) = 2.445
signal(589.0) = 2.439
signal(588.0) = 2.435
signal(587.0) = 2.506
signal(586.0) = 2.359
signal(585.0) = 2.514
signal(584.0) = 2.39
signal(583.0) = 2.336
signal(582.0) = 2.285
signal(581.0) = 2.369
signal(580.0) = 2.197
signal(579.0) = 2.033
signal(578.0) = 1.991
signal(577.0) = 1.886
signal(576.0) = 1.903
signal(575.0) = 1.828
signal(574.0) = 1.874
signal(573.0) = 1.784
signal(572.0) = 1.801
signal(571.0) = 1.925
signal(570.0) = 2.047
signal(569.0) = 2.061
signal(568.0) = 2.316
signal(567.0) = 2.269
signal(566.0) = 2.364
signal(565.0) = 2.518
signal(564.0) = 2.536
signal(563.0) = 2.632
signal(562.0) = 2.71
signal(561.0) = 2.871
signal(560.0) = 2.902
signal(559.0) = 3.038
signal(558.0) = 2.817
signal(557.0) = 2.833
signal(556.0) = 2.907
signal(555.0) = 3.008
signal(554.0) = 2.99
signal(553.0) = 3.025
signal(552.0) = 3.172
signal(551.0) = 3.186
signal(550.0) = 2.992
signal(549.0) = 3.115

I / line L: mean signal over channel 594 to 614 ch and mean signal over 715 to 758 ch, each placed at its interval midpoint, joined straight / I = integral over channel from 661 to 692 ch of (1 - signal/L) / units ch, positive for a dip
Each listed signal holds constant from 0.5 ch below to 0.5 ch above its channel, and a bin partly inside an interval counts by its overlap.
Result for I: 3.0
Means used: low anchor 2.43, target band 2.71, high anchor 3.48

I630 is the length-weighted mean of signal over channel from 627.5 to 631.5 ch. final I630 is 2.25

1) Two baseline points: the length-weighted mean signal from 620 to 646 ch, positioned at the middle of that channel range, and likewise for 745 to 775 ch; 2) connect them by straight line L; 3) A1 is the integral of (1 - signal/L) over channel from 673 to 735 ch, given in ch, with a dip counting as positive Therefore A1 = 4.7 ch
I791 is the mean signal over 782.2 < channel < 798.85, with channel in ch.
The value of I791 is 2.65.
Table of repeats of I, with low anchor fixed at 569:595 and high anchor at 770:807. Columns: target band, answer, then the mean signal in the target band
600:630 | -1.1 ch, 2.39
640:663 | -2.3 ch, 2.65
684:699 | -2.0 ch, 2.87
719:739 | -3.3 ch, 3.09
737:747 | -3.4 ch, 3.59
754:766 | -4.3 ch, 3.72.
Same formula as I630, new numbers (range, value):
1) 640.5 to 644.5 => 2.44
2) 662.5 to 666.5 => 2.74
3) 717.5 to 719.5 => 2.81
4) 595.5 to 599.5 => 2.46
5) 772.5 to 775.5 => 3.16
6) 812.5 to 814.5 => 2.74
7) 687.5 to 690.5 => 2.87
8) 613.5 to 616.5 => 2.43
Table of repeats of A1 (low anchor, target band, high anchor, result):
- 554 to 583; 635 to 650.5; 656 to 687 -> 0.9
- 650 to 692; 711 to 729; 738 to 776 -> 1.8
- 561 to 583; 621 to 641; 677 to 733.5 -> 1.5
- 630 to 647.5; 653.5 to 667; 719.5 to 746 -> -1.2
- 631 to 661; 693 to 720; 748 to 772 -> 2.5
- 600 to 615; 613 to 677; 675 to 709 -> 1.8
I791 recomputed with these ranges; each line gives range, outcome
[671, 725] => 2.83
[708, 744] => 3.07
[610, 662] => 2.47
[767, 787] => 3.06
